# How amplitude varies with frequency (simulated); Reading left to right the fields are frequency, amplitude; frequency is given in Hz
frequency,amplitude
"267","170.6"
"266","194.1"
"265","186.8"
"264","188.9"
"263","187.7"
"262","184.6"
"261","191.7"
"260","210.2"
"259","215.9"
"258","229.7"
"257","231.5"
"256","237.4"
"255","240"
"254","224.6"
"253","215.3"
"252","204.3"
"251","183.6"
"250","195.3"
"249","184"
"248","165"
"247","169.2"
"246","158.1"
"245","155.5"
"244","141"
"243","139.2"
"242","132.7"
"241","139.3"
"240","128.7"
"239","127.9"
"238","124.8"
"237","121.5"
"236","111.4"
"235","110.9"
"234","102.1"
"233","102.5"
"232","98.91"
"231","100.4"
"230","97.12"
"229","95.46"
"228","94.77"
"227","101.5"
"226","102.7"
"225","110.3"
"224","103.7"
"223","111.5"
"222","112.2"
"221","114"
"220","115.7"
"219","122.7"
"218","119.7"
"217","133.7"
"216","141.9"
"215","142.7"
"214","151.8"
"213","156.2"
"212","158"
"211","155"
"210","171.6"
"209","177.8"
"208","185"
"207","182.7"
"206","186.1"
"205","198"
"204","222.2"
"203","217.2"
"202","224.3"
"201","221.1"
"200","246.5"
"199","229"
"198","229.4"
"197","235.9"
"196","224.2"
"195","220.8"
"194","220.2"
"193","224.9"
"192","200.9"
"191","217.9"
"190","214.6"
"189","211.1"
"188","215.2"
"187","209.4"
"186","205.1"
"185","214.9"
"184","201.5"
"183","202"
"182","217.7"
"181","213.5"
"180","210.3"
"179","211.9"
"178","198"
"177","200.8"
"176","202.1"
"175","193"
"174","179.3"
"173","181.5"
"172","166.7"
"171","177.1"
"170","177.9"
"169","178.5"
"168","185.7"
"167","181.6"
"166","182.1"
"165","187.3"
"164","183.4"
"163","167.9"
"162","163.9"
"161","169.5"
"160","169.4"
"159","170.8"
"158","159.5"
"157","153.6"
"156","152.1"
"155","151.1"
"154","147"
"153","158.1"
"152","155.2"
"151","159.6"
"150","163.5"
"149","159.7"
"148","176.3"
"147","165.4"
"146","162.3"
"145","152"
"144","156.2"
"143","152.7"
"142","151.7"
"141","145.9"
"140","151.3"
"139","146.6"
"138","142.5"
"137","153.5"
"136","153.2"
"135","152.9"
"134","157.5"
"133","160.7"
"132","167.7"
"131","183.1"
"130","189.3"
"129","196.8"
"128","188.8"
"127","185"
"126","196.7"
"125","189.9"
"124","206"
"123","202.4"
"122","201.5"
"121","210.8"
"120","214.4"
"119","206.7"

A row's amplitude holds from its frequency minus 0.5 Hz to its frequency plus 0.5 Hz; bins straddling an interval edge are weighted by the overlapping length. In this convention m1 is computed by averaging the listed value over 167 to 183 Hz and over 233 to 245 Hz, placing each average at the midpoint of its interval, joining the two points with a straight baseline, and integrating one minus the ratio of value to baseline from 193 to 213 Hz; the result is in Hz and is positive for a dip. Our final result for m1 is -5.0 Hz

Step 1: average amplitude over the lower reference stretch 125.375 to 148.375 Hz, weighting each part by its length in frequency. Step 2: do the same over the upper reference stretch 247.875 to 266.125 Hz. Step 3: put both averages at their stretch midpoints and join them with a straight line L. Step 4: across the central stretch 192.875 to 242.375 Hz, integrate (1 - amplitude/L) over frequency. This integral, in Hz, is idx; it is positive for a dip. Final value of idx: 9.8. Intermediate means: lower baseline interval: 165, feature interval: 153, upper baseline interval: 205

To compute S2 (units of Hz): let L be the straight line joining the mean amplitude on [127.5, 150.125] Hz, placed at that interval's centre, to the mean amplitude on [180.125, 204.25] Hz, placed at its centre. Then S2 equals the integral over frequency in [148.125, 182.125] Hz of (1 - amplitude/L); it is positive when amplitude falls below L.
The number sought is 2.4 Hz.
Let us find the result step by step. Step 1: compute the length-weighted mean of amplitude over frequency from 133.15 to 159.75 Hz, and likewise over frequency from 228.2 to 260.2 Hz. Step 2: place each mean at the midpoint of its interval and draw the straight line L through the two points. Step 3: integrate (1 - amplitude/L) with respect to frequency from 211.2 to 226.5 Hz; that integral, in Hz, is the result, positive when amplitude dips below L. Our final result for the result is 3.0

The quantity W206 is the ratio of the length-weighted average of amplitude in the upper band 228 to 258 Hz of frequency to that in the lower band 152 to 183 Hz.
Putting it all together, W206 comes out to 0.9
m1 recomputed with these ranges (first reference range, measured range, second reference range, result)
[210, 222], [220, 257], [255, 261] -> 9.03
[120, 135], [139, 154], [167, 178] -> 2.37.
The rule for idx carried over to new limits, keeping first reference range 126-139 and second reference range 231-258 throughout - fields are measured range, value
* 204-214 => -0.8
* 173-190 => -4.1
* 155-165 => 0.1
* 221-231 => 3.6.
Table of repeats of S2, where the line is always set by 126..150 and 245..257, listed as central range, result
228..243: 6.1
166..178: -0.7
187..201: -3.2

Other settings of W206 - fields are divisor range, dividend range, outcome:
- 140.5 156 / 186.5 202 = 1.41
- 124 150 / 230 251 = 0.82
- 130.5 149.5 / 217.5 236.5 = 0.68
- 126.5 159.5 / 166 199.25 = 1.27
